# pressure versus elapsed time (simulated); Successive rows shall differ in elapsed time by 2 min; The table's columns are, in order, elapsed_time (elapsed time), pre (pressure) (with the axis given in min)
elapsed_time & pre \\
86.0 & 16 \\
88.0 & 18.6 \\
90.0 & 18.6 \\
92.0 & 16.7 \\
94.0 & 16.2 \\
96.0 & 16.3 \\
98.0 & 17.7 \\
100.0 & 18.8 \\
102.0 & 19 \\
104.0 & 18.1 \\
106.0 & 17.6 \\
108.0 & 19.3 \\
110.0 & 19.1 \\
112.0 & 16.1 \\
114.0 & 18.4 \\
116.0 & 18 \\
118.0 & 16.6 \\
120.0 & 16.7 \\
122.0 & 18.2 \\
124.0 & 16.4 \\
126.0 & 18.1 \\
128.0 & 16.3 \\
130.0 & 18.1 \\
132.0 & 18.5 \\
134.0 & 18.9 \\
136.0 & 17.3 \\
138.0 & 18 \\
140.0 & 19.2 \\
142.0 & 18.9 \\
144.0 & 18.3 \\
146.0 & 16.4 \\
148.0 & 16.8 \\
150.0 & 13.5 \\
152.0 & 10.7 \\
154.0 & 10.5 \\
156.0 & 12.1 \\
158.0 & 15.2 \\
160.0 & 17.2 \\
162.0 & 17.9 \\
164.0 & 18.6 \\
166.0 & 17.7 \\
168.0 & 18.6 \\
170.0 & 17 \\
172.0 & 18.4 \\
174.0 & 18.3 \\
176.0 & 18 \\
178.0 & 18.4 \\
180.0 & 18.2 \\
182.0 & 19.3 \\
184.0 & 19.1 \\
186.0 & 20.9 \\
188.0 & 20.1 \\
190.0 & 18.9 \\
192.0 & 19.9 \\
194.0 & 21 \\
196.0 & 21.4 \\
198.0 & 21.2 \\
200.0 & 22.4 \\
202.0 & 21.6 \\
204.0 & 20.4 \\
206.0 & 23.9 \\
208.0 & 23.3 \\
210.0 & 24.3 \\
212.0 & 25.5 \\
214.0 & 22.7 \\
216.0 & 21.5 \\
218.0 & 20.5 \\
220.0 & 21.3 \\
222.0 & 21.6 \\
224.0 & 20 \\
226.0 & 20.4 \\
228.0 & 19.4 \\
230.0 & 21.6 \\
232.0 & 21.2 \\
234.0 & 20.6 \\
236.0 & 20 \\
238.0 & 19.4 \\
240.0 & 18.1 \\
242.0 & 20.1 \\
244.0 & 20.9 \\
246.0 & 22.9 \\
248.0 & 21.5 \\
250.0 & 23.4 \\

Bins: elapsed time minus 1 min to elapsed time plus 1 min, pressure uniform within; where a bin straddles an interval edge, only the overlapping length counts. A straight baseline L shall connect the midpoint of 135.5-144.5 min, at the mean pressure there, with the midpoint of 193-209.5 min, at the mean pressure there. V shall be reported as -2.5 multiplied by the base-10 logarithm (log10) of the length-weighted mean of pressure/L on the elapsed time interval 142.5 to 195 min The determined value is 0.16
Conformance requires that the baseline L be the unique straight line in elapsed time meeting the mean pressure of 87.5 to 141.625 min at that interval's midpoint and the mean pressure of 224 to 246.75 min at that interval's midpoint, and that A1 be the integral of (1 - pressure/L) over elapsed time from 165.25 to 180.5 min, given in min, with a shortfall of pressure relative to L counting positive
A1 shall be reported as 0.8 min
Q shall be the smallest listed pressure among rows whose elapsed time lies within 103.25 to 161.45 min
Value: 10.5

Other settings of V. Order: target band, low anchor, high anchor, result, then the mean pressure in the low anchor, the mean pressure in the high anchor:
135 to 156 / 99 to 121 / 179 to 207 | 0.205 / 18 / 20.6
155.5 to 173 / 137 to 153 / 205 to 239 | 0.042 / 16.5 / 21.6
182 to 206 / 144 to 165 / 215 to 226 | -0.118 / 15.1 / 20.9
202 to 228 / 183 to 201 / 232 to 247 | -0.079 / 20.5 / 20.3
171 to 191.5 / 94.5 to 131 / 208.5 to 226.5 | 0.086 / 17.7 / 22.1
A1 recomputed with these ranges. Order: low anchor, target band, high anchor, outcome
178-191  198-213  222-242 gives -2.46 min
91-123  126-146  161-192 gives 0.02 min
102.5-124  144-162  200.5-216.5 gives 4.89 min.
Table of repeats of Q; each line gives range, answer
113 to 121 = 16.6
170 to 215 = 17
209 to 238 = 19.4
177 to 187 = 18.2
